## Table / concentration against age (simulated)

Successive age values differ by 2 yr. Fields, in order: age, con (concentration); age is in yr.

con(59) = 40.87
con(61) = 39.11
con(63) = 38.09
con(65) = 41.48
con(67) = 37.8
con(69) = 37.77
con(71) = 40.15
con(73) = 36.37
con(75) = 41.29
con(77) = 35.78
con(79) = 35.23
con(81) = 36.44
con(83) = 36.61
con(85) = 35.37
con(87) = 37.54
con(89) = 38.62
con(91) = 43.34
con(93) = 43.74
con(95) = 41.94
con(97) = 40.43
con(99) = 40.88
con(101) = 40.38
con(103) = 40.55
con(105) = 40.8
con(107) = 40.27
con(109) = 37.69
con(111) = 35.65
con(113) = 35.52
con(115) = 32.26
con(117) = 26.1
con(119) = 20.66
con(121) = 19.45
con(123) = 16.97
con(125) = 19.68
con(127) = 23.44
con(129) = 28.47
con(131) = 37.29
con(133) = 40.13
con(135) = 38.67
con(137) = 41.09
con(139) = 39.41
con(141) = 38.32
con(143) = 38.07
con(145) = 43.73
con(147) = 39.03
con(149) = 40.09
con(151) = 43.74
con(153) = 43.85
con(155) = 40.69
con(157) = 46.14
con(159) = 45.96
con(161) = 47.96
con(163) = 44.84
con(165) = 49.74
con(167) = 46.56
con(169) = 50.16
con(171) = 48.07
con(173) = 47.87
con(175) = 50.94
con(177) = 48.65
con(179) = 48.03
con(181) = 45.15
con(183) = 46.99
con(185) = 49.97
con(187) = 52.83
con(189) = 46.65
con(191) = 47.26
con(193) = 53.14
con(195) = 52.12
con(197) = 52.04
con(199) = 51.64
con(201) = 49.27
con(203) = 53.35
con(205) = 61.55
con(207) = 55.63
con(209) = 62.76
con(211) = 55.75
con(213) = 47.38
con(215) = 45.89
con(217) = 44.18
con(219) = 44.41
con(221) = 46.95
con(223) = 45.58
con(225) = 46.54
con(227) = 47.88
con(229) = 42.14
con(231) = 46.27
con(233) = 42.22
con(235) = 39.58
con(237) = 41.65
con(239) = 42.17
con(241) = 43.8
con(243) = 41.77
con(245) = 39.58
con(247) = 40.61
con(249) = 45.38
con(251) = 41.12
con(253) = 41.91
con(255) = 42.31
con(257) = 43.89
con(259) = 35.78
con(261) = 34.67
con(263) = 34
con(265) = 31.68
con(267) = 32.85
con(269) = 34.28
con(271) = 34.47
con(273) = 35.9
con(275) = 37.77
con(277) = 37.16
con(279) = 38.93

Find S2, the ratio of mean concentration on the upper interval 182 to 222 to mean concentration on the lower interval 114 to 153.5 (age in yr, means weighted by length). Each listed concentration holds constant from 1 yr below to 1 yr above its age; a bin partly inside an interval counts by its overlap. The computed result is 1.53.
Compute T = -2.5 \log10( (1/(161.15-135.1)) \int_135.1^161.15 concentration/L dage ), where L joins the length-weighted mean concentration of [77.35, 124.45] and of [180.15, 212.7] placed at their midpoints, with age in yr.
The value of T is 0.05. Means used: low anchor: 35.4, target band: 41.9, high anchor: 52.2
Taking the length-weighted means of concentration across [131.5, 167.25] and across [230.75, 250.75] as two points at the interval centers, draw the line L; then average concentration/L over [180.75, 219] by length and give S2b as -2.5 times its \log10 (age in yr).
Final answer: -0.207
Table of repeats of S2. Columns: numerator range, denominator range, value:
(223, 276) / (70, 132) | 1.15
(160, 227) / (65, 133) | 1.41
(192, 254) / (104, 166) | 1.29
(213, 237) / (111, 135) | 1.59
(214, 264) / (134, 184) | 0.95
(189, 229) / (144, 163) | 1.16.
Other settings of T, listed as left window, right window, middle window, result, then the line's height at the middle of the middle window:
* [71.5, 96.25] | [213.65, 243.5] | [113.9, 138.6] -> 0.36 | 40.2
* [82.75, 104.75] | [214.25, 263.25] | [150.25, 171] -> -0.12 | 41.2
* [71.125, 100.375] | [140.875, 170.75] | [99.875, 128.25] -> 0.31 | 41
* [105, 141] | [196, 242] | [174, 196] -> -0.16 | 42.4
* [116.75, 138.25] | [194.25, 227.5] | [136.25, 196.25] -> -0.19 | 38.9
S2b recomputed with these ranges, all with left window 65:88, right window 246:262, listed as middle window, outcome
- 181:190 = -0.23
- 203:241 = -0.19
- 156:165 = -0.19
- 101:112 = -0.03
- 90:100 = -0.12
